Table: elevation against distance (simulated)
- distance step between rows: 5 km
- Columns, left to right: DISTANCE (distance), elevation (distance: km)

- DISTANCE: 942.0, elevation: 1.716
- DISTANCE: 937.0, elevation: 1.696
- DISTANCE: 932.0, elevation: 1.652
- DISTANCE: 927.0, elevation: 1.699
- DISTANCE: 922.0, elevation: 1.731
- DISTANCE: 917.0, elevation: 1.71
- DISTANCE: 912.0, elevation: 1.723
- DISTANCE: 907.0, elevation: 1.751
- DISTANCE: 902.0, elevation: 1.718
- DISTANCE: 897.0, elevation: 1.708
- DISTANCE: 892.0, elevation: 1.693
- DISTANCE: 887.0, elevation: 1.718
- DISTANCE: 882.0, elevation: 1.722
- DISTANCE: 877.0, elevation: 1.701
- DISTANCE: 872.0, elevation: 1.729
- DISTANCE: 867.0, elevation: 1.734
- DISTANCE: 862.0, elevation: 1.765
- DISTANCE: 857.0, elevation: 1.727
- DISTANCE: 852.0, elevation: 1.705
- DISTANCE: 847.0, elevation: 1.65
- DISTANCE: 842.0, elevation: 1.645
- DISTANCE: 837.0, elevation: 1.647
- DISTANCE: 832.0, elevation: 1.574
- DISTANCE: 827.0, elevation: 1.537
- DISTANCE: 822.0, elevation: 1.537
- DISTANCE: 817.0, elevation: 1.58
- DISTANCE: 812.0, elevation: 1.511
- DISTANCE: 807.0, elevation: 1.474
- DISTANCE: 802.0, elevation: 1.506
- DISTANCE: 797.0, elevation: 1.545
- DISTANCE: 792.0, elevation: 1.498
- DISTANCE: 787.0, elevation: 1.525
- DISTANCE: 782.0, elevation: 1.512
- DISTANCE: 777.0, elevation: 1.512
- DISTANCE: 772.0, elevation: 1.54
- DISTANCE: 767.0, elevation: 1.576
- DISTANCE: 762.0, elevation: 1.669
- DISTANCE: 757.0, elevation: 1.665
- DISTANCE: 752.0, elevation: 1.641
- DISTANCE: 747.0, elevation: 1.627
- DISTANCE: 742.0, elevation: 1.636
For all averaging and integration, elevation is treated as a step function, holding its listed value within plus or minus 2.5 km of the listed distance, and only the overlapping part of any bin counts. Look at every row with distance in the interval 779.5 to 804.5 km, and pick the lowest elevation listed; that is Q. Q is 1.498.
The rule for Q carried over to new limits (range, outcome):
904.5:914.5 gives 1.723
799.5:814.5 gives 1.474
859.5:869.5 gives 1.734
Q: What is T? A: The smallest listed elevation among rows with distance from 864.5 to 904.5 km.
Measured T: 1.693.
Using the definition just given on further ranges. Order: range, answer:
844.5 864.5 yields 1.65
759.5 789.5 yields 1.512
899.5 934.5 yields 1.652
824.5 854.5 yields 1.537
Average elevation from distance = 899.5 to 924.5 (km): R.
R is 1.73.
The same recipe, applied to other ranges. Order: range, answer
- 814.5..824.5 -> 1.56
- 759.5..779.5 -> 1.57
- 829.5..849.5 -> 1.63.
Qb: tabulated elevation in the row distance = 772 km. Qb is 1.54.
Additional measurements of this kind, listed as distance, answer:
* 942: 1.716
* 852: 1.705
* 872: 1.729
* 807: 1.474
